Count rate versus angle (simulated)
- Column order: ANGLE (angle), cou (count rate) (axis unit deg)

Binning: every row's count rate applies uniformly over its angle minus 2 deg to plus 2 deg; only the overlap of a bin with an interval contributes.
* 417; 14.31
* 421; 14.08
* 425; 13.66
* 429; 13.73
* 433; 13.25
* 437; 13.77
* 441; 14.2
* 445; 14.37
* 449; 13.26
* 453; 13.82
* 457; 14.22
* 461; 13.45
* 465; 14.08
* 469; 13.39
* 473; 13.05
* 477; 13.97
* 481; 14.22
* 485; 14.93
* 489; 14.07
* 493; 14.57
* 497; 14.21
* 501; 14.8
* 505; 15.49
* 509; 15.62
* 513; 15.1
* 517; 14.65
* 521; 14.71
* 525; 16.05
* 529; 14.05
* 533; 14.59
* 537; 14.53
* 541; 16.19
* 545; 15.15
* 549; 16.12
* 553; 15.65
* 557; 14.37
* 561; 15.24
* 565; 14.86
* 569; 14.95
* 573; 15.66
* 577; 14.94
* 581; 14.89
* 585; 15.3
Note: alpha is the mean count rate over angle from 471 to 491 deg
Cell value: 14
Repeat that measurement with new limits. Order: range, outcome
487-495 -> 14.3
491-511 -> 14.9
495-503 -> 14.5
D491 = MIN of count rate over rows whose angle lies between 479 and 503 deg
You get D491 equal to 14.07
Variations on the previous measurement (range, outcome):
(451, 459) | 13.82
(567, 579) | 14.94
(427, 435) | 13.25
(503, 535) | 14.05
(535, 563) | 14.37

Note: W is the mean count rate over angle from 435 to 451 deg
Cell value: 13.9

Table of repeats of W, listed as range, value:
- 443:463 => 13.8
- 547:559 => 15.4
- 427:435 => 13.5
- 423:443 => 13.7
